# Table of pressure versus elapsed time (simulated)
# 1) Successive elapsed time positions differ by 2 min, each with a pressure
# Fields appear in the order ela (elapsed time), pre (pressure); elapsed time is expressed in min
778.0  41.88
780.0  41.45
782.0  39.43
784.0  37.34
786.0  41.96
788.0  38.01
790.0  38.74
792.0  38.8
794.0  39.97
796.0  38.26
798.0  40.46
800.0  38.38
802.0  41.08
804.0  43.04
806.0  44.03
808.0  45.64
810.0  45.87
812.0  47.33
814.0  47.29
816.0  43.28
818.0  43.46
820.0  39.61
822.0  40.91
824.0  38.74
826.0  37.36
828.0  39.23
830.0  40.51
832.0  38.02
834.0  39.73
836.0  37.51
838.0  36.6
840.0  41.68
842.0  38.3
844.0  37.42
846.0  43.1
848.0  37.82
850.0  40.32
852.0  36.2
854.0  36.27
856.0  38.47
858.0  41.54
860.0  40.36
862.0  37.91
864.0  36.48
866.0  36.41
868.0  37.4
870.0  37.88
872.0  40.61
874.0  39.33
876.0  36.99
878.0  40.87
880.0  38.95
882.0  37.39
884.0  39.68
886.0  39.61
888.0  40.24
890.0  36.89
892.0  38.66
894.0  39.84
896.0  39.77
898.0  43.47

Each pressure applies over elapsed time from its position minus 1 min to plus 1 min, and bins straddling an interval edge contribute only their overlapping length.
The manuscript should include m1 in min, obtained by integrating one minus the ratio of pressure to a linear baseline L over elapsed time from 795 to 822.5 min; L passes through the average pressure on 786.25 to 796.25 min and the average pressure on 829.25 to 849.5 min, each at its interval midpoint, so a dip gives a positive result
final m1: -2.64 min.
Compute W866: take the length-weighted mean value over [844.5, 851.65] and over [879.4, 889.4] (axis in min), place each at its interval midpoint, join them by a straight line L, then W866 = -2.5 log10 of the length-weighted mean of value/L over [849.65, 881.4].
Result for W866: 0.03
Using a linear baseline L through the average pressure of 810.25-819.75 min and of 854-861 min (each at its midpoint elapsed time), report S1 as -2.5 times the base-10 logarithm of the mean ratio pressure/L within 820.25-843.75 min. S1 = 0.10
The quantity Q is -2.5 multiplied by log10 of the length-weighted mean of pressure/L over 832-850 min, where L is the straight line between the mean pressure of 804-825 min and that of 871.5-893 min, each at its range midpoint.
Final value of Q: 0.07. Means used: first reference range 43.6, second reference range 39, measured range 39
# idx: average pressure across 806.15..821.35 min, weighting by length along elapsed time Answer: 44.5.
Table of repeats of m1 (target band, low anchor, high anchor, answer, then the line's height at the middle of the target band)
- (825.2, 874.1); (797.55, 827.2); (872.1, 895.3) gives 2.40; 40.7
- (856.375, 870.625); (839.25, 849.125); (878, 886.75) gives 0.39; 39.4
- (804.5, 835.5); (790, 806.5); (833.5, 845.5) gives -2.00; 39.4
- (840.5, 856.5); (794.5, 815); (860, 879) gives 0.51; 39.9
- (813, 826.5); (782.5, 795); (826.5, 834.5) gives -0.85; 39.2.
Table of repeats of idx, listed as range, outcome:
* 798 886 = 40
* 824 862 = 38.9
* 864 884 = 38.4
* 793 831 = 41.8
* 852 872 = 38.1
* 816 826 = 40.6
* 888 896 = 38.8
